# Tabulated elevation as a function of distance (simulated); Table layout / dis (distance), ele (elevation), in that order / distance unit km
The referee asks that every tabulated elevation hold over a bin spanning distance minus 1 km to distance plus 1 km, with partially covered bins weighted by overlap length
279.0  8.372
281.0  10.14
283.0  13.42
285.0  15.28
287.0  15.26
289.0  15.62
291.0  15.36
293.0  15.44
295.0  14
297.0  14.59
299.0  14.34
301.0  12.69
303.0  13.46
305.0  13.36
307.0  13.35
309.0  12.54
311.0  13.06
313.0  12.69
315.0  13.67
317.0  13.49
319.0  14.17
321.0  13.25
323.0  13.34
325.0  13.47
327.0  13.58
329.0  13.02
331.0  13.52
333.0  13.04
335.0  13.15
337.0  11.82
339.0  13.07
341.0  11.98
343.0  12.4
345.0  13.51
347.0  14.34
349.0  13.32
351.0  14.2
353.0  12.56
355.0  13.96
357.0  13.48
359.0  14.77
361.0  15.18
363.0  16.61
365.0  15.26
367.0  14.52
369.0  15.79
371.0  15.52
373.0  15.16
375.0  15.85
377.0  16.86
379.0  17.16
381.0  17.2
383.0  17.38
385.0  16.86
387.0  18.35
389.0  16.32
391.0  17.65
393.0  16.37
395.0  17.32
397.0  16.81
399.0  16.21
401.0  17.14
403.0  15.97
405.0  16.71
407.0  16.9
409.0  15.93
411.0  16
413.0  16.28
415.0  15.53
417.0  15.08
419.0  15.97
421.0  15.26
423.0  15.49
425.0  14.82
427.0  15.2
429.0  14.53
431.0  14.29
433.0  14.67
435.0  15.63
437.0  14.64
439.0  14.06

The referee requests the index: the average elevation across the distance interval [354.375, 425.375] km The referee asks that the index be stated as 16.1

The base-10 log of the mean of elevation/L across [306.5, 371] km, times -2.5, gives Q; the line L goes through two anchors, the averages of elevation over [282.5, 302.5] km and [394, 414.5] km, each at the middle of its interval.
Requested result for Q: 0.130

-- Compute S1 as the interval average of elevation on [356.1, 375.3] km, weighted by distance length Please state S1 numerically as 15.2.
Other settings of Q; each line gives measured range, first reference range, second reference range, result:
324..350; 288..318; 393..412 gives 0.13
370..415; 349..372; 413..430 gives -0.11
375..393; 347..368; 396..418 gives -0.12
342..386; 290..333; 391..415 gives 0.02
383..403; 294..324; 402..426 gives -0.11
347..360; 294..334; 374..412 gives 0.10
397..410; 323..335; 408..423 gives -0.08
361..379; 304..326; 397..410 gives -0.03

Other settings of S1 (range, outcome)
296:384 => 14.1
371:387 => 16.7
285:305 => 14.5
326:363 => 13.5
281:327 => 13.8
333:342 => 12.6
